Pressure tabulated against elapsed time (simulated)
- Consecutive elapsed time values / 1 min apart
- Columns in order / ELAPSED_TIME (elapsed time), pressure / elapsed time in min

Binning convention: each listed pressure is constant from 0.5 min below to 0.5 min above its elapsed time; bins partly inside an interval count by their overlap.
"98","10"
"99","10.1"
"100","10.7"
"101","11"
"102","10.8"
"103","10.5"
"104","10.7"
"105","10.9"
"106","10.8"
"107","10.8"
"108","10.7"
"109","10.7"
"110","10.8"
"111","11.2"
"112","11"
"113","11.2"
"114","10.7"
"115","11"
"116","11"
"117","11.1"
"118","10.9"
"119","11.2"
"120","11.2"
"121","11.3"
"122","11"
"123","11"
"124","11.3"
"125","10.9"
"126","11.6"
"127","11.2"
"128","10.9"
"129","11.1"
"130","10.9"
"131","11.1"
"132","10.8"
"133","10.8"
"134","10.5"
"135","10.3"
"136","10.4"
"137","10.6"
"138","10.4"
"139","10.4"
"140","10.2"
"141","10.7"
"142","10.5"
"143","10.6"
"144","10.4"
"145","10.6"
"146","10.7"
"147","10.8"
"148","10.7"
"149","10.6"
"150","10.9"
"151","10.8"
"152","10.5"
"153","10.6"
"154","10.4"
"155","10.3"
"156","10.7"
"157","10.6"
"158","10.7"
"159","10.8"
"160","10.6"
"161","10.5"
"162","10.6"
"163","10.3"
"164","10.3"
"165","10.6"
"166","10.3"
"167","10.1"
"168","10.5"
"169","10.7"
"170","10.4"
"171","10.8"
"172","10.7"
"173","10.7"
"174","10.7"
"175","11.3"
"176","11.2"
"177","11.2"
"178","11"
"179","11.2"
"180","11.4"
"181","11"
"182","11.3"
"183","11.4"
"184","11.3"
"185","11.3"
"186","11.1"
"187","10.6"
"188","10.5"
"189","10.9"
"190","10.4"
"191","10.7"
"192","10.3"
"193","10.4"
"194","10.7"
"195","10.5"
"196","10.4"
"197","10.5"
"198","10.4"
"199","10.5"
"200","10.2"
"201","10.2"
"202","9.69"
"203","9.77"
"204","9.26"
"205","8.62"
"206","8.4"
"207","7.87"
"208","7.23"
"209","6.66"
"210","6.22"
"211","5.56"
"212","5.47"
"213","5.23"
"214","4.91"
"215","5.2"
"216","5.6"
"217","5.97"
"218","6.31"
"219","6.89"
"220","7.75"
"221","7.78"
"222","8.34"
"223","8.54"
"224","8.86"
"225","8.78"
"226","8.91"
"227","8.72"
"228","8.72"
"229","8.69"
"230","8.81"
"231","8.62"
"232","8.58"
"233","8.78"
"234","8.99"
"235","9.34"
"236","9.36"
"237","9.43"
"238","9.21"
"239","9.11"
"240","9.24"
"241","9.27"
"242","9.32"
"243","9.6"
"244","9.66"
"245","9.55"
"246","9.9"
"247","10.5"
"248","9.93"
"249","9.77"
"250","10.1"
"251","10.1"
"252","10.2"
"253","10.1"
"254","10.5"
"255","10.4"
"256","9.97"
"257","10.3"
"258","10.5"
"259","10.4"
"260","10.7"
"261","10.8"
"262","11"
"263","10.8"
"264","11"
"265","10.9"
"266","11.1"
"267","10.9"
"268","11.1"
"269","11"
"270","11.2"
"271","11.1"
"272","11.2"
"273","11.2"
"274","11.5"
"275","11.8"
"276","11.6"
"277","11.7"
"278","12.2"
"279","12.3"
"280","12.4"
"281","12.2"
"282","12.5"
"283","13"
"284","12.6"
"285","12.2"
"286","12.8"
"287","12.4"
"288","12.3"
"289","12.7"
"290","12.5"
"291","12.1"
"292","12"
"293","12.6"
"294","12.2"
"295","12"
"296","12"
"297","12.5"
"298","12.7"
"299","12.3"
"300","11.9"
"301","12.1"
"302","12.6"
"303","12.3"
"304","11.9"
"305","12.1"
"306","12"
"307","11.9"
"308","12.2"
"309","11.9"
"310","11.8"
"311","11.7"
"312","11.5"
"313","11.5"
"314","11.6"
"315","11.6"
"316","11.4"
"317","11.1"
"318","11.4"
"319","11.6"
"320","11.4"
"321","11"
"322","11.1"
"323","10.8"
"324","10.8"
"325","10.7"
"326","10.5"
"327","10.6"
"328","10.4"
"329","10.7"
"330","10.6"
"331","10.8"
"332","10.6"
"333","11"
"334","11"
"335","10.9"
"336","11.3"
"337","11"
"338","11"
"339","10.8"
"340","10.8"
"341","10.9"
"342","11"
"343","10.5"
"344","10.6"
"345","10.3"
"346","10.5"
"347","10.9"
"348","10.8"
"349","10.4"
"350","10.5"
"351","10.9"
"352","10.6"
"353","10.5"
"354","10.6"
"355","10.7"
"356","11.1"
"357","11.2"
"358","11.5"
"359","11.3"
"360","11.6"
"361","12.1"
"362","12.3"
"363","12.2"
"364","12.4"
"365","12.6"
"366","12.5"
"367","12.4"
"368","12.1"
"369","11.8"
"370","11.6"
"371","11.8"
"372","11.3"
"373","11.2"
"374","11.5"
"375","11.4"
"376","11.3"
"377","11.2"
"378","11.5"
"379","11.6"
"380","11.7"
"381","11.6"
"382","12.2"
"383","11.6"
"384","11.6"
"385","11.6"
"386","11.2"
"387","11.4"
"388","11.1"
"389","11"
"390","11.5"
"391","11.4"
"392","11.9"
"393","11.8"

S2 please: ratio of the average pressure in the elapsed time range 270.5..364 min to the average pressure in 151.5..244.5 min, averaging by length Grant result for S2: 1.21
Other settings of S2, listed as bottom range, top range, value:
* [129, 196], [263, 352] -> 1.07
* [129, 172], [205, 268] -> 0.84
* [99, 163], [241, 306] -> 1.05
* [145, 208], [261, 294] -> 1.12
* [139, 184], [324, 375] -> 1.04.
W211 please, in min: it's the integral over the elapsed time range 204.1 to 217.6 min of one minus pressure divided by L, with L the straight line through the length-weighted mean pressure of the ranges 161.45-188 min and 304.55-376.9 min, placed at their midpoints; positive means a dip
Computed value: 5.51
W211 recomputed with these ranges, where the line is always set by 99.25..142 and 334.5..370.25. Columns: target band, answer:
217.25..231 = 3.5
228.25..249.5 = 3.3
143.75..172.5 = 0.9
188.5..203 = 0.8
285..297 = -1.3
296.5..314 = -1.4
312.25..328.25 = 0.1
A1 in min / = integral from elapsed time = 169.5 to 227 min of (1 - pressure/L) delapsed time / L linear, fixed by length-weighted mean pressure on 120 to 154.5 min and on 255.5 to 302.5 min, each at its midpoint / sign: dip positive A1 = 9.7 min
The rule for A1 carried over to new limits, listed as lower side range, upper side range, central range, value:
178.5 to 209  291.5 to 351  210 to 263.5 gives 9.0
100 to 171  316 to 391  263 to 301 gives -3.0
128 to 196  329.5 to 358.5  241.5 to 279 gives 0.3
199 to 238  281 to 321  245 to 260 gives -0.8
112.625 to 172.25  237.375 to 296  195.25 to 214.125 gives 4.4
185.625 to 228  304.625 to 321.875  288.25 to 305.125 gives -1.7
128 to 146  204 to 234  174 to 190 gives -3.9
